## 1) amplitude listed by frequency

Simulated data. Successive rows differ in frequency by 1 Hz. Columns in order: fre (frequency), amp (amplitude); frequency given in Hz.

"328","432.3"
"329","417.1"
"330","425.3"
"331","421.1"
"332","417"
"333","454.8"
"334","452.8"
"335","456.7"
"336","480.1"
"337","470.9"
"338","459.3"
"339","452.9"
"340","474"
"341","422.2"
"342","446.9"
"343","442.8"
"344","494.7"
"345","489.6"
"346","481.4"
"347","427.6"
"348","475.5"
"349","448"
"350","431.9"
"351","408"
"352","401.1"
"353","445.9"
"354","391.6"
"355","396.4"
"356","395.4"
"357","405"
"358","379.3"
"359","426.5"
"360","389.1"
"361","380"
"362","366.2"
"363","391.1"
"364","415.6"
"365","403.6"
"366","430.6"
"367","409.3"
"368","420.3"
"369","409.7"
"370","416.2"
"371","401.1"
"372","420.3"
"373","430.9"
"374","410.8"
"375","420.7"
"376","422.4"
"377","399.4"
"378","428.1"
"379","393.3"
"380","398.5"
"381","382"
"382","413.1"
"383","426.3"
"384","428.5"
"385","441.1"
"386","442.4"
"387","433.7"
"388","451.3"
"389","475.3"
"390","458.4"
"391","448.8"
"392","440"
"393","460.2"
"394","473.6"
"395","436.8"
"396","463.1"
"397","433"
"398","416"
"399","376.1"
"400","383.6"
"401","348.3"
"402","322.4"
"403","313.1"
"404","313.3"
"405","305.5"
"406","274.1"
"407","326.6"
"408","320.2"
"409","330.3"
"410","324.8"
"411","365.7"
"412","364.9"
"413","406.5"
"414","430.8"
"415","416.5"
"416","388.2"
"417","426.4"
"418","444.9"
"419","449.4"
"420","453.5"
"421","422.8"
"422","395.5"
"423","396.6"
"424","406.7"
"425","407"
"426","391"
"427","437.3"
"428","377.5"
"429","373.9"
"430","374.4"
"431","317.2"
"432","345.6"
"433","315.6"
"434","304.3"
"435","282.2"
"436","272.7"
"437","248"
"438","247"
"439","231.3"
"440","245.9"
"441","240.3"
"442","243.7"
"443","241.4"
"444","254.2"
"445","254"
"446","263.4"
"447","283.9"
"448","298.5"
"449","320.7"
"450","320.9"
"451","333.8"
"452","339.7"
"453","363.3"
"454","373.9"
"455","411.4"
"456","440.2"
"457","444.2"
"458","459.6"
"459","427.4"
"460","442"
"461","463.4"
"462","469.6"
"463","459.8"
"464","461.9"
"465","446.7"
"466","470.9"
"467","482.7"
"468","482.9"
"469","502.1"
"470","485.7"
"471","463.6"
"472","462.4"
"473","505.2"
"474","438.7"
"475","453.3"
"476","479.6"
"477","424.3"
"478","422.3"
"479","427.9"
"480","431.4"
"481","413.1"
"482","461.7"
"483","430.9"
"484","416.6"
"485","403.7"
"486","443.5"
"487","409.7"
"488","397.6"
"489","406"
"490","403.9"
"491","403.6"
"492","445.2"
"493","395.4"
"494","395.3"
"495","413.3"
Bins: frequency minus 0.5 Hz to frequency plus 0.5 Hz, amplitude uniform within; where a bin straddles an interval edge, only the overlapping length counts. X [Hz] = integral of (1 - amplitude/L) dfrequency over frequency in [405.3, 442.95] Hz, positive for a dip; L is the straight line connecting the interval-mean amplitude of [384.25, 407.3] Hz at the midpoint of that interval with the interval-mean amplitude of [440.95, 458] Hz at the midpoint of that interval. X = 1.4 Hz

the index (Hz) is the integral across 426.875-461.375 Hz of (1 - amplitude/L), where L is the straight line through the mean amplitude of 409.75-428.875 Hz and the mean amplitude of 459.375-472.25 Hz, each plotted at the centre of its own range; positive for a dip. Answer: 8.7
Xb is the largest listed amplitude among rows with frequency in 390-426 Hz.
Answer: 473.6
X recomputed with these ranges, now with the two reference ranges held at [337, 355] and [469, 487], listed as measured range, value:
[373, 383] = 0.81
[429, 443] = 5.08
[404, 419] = 2.65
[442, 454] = 3.96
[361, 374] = 1.09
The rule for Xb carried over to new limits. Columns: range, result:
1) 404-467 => 482.7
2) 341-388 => 494.7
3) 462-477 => 505.2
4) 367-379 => 430.9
